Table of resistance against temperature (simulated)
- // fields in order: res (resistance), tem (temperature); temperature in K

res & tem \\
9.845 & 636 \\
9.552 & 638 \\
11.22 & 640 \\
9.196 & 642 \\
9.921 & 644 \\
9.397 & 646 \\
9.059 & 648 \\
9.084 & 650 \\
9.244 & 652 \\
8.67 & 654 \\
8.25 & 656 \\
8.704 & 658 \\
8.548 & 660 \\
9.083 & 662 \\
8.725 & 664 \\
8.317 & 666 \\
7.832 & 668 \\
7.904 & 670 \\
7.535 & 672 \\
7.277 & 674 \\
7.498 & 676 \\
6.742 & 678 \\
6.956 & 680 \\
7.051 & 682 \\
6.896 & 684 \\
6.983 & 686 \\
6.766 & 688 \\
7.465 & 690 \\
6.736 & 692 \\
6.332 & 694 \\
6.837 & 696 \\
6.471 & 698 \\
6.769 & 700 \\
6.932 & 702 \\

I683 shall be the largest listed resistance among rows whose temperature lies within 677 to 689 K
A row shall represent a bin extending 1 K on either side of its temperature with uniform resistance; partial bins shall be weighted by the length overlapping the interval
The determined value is 7.051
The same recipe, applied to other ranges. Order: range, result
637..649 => 11.22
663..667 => 8.725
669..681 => 7.904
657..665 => 9.083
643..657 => 9.921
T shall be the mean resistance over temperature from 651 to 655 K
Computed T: 8.96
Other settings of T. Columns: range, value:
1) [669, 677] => 7.55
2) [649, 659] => 8.79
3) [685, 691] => 7.07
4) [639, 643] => 10.2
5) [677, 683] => 6.92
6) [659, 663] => 8.82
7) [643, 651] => 9.37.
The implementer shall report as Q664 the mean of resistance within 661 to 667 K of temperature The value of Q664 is 8.71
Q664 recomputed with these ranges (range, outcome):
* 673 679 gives 7.17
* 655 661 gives 8.5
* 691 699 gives 6.59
